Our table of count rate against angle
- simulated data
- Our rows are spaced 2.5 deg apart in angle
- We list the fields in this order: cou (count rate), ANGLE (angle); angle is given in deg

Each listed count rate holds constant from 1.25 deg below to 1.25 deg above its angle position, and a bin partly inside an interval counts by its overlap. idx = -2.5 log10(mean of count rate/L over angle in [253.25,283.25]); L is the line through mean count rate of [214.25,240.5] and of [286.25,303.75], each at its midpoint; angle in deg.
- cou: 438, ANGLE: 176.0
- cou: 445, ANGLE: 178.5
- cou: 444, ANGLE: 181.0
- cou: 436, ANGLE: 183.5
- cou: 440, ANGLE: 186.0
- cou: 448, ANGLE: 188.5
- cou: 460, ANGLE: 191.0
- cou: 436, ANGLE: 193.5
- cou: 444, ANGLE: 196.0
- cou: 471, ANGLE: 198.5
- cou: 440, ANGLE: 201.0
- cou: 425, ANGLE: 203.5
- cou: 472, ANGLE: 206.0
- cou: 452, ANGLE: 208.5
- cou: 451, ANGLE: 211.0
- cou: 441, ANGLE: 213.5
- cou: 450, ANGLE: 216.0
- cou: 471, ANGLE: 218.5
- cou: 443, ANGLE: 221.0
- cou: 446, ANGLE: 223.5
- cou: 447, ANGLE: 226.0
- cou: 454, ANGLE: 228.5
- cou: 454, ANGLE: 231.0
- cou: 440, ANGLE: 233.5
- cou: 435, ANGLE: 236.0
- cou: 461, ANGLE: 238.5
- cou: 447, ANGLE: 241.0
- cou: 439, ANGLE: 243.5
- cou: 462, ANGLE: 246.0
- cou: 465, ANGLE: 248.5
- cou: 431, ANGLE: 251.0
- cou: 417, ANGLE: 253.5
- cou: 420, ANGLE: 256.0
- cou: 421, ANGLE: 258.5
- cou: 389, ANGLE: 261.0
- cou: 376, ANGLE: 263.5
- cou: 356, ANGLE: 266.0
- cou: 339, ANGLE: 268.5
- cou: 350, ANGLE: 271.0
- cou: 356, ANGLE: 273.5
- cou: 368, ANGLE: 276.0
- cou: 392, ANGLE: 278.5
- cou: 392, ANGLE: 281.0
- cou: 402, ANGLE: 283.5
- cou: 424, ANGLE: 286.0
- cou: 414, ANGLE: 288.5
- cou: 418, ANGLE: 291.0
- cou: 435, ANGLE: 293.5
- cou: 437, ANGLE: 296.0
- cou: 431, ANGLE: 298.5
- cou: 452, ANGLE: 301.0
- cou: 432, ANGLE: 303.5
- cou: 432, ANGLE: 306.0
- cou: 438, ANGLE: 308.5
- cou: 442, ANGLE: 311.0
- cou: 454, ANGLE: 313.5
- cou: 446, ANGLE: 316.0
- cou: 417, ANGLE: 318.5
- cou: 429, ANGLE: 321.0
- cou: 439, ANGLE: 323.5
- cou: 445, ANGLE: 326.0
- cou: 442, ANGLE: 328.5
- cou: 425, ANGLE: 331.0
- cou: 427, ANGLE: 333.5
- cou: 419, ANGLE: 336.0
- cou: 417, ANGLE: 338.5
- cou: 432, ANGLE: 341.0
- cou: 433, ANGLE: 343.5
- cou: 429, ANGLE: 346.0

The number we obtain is 0.153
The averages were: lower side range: 450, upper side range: 431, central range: 381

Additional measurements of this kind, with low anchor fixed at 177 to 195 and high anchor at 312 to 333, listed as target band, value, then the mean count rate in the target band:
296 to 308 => 0.00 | 437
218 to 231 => -0.02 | 451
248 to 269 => 0.10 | 402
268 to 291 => 0.14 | 385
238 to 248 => -0.03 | 453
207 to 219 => -0.02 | 452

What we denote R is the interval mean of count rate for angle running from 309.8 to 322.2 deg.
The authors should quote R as 438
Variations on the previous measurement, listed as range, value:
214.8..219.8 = 460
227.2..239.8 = 449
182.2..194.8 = 444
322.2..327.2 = 442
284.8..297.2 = 426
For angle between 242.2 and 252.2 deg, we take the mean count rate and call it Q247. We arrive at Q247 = 449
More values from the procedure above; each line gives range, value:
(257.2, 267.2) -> 386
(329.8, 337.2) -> 424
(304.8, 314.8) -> 442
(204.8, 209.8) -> 462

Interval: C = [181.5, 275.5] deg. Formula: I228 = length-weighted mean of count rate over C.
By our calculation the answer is 432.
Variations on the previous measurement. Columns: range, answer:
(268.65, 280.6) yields 366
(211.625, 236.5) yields 449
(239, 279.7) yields 403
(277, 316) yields 427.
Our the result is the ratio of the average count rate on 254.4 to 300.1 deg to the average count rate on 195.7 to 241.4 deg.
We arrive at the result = 0.88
